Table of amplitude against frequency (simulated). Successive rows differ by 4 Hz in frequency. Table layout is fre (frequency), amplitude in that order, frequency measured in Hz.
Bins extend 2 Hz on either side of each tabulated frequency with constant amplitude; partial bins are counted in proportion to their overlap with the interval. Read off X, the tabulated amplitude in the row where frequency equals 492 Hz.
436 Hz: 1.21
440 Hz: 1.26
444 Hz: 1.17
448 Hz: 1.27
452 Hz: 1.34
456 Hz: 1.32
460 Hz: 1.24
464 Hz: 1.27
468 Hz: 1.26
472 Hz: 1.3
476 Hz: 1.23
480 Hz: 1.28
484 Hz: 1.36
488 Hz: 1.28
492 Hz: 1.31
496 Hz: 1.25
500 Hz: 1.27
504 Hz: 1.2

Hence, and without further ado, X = 1.31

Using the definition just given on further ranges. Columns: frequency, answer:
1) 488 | 1.28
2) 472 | 1.3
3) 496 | 1.25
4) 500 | 1.27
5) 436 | 1.21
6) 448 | 1.27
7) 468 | 1.26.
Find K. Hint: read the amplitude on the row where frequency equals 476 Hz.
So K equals 1.23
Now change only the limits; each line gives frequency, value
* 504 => 1.2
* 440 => 1.26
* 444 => 1.17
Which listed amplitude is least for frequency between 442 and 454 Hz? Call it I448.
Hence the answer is 1.17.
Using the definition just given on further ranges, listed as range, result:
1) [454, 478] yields 1.23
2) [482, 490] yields 1.28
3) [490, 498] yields 1.25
